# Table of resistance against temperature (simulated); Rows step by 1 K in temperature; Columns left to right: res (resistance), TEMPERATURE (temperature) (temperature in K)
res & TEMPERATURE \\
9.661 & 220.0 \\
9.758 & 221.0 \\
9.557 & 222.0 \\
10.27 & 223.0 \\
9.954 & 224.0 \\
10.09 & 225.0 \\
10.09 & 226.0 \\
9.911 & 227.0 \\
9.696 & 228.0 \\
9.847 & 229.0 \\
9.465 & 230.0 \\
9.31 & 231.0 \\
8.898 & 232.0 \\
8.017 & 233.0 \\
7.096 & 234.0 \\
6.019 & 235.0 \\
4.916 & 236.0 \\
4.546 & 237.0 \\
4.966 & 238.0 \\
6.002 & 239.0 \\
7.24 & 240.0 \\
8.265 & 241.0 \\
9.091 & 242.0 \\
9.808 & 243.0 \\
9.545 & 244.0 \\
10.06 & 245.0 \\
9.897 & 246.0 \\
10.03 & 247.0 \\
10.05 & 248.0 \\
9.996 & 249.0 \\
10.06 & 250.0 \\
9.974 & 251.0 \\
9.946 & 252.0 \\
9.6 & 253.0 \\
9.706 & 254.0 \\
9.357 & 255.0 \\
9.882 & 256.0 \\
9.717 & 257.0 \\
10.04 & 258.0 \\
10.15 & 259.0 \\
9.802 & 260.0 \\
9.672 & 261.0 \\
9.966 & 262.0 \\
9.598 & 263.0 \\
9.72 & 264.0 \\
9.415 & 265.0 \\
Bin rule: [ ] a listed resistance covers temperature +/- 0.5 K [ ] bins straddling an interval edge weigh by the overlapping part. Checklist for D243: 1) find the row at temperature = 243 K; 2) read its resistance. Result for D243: 9.808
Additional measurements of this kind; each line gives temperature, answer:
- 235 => 6.019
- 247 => 10.03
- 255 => 9.357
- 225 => 10.09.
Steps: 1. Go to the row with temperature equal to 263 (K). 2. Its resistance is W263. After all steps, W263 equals 9.598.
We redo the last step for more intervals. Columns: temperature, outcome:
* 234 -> 7.096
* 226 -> 10.09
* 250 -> 10.06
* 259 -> 10.15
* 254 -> 9.706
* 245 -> 10.06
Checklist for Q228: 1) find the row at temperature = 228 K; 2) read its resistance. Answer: 9.696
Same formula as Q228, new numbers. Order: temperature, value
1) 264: 9.72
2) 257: 9.717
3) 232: 8.898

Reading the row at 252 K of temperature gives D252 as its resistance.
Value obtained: 9.946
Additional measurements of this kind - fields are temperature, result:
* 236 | 4.916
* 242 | 9.091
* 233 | 8.017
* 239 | 6.002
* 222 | 9.557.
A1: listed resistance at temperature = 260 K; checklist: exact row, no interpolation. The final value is 9.802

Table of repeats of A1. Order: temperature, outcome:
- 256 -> 9.882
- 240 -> 7.24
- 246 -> 9.897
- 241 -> 8.265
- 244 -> 9.545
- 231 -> 9.31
